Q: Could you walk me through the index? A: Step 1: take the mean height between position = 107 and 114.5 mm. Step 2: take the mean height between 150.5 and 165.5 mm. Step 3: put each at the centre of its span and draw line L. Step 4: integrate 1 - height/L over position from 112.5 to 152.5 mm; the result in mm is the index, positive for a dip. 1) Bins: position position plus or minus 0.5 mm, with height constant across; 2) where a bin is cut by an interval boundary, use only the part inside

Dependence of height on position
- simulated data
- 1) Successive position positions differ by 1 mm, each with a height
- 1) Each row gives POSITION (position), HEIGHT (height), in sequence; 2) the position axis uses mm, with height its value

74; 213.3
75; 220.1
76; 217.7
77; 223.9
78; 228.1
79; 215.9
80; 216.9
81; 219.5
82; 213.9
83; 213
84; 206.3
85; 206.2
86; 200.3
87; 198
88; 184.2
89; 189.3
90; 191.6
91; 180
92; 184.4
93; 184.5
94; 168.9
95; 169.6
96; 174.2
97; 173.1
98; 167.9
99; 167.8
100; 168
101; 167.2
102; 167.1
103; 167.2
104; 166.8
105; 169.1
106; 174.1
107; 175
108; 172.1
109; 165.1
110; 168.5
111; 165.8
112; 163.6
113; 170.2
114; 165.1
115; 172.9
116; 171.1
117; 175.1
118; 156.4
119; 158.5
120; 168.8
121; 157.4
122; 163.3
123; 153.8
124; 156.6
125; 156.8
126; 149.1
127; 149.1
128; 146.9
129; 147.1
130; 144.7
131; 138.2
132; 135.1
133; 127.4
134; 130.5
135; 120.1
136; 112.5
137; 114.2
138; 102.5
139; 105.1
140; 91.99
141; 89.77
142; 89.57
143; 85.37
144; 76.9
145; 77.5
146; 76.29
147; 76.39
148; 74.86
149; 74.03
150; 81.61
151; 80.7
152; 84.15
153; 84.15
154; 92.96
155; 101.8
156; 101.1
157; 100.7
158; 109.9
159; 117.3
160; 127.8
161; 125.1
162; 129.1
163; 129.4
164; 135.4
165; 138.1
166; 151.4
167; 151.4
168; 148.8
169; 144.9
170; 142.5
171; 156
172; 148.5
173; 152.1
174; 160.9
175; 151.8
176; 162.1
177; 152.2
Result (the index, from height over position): 5.2 mm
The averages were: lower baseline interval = 168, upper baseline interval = 111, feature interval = 125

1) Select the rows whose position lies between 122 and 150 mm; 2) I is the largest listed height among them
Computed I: 163.3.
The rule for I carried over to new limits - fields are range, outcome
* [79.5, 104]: 219.5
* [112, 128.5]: 175.1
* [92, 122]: 184.5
